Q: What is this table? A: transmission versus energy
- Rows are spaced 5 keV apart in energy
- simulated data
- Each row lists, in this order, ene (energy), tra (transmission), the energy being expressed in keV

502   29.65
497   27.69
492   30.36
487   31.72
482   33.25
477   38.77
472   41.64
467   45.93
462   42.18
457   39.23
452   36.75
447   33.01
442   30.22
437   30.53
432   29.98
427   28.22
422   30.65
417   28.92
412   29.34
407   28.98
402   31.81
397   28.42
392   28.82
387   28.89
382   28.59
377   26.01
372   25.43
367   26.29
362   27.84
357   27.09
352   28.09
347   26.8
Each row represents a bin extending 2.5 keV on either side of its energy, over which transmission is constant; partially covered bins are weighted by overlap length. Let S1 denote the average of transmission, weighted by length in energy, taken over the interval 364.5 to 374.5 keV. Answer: 25.9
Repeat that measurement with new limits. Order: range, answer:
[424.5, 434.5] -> 29.1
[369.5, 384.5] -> 26.7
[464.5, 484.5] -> 39.9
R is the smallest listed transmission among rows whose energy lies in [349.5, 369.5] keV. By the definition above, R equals 26.29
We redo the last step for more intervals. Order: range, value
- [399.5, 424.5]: 28.92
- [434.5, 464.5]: 30.22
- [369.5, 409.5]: 25.43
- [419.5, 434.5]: 28.22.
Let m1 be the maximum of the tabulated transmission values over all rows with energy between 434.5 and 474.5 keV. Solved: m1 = 45.93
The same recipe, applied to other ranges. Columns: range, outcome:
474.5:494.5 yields 38.77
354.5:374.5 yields 27.84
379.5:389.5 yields 28.89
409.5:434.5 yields 30.65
